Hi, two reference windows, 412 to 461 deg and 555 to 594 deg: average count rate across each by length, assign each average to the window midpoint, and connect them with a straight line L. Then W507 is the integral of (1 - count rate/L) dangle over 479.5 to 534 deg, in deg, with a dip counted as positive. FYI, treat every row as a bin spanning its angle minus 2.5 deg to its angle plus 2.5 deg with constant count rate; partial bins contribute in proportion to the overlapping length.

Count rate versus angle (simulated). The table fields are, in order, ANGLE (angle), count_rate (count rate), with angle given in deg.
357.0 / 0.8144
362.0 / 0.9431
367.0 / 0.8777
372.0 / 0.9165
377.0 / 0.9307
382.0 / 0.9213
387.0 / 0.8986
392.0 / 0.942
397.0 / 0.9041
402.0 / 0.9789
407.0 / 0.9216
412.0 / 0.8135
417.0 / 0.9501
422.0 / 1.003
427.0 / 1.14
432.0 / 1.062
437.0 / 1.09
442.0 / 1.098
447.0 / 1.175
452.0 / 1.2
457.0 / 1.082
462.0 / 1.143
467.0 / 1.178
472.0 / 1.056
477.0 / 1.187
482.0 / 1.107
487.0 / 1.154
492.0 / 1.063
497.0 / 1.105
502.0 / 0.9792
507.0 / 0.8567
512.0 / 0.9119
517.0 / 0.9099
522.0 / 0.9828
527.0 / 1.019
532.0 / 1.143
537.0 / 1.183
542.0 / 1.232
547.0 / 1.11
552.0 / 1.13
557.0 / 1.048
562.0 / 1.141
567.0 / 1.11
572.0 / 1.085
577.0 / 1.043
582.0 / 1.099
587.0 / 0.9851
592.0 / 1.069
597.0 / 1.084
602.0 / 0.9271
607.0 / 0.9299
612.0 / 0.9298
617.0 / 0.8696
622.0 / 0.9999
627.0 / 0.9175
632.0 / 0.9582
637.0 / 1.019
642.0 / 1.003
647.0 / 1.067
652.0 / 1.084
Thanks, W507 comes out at 2.78 deg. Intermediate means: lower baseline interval 1.08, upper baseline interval 1.07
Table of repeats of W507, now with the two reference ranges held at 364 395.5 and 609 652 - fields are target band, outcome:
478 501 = -4.0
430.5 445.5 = -2.6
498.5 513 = 0.3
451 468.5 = -3.9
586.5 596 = -0.8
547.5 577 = -4.3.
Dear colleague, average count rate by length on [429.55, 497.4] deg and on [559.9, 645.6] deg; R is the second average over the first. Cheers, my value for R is 0.90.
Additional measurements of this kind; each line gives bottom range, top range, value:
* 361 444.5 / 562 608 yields 1.08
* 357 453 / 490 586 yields 1.08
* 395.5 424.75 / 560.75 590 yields 1.15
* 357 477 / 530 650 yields 1.04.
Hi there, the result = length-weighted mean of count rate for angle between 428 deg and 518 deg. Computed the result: 1.08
